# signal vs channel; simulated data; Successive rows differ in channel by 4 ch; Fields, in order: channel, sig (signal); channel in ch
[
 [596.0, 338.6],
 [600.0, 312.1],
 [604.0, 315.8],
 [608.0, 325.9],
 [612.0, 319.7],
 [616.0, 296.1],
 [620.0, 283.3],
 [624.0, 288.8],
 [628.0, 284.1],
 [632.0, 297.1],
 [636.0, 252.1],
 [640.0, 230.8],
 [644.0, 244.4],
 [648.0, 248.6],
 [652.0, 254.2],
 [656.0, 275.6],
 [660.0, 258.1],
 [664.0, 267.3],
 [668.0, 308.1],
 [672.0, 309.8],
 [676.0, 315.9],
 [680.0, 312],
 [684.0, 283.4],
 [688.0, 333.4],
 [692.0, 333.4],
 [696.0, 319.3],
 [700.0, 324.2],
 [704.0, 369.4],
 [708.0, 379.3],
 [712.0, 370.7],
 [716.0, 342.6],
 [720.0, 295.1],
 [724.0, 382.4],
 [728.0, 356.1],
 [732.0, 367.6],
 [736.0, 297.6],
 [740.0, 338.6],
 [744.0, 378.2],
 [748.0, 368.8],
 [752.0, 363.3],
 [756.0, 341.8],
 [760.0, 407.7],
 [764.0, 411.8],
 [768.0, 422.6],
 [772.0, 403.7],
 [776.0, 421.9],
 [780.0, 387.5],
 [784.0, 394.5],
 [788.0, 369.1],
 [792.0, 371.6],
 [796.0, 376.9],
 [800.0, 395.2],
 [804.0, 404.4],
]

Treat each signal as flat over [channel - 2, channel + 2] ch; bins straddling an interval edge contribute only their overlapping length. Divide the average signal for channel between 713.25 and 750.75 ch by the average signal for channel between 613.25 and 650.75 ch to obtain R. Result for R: 1.29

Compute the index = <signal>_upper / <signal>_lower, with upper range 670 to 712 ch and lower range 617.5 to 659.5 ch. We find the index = 1.2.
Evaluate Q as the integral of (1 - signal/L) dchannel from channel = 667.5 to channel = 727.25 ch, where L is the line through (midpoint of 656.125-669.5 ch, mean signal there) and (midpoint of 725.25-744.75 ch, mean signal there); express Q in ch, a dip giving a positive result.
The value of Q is -4.40 ch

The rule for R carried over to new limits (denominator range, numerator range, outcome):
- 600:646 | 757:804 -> 1.38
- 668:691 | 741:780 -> 1.25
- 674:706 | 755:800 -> 1.21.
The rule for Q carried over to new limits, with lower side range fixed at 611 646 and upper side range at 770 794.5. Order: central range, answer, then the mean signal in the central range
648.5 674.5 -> 2.01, 278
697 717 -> -1.26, 356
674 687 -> 0.37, 306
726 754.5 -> 0.56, 353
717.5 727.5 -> 0.15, 342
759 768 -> -0.85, 413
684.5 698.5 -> -0.02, 324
